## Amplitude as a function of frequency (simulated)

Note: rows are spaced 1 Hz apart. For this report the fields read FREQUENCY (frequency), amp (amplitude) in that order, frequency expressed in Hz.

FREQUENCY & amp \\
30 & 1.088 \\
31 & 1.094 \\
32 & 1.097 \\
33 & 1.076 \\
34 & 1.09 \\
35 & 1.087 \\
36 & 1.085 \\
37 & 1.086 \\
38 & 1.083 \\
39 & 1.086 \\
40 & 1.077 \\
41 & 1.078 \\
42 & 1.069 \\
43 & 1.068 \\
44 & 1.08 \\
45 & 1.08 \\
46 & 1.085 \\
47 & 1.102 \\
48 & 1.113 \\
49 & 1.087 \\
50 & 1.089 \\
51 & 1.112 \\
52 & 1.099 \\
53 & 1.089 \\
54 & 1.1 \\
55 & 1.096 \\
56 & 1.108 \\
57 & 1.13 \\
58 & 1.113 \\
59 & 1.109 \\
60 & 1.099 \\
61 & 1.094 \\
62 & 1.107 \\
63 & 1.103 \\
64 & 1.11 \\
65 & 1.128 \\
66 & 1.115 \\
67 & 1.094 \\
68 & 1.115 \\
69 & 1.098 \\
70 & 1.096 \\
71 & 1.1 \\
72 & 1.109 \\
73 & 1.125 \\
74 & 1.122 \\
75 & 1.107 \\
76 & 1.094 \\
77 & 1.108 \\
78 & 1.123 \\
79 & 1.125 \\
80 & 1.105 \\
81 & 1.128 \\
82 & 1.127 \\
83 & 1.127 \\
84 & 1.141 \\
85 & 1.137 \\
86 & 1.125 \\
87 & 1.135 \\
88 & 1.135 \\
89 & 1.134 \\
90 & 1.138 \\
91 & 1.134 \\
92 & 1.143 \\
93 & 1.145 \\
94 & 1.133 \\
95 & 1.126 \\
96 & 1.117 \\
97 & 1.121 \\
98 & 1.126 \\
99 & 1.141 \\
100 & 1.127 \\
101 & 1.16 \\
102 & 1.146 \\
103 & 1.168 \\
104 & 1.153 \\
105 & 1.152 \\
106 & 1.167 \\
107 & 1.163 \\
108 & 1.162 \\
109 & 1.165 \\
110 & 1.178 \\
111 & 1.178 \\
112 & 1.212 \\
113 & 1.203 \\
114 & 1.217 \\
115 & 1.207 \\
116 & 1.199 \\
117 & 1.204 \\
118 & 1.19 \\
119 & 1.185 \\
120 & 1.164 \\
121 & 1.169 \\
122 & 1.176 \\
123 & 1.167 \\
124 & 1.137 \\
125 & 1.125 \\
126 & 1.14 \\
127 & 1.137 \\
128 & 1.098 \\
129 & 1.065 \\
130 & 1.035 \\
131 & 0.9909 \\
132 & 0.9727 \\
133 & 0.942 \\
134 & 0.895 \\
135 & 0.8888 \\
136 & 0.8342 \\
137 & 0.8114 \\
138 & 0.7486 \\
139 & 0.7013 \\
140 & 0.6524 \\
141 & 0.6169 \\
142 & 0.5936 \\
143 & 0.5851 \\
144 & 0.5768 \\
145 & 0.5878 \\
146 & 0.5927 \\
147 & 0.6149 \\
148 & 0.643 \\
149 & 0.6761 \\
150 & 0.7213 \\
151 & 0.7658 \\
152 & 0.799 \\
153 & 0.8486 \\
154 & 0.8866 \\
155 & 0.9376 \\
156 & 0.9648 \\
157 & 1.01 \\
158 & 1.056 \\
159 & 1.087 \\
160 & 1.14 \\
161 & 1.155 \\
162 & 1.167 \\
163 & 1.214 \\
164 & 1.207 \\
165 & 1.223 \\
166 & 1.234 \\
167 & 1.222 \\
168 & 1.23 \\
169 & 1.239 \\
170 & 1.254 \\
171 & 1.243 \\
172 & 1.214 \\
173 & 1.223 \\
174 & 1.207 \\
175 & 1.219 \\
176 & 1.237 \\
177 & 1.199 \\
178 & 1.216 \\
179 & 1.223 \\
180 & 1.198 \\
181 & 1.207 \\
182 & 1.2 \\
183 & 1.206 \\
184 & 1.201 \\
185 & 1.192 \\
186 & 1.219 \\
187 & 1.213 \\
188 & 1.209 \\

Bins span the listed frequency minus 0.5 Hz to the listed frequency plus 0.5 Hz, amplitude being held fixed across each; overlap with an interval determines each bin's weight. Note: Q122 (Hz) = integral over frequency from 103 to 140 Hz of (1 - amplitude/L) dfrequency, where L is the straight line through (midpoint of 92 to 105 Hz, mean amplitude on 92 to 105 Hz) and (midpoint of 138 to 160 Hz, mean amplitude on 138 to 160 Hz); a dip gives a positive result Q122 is -4.2 Hz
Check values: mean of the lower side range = 1.14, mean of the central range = 1.08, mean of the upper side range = 0.766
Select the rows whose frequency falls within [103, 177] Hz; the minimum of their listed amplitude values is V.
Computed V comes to 0.5768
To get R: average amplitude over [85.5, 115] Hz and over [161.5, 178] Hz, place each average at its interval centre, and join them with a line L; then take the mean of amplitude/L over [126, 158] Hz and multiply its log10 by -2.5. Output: 0.40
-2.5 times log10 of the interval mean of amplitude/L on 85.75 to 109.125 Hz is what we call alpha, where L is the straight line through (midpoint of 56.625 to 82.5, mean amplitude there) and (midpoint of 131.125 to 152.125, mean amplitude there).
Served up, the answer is -0.19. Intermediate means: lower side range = 1.11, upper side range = 0.728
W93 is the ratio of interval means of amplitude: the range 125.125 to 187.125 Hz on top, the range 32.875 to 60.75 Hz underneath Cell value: 0.9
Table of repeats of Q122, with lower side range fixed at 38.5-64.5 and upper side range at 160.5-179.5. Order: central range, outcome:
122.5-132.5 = 0.74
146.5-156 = 3.35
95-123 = -0.32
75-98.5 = 0.10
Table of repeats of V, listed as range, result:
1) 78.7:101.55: 1.105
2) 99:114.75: 1.127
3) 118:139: 0.7013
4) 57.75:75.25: 1.094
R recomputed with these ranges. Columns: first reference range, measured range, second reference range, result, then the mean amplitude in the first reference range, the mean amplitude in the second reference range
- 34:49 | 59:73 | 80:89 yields 0.005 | 1.08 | 1.13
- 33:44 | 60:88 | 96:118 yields 0.011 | 1.08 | 1.17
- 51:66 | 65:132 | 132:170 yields -0.123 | 1.11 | 0.9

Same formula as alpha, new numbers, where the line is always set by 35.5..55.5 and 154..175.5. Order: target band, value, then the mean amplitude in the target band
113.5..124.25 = -0.05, 1.18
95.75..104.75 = -0.02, 1.14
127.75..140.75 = 0.27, 0.886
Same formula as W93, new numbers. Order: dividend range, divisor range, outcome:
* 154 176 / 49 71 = 1.05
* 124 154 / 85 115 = 0.71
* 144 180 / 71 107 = 0.92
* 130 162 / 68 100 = 0.73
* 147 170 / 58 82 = 0.92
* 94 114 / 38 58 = 1.06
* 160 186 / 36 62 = 1.11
